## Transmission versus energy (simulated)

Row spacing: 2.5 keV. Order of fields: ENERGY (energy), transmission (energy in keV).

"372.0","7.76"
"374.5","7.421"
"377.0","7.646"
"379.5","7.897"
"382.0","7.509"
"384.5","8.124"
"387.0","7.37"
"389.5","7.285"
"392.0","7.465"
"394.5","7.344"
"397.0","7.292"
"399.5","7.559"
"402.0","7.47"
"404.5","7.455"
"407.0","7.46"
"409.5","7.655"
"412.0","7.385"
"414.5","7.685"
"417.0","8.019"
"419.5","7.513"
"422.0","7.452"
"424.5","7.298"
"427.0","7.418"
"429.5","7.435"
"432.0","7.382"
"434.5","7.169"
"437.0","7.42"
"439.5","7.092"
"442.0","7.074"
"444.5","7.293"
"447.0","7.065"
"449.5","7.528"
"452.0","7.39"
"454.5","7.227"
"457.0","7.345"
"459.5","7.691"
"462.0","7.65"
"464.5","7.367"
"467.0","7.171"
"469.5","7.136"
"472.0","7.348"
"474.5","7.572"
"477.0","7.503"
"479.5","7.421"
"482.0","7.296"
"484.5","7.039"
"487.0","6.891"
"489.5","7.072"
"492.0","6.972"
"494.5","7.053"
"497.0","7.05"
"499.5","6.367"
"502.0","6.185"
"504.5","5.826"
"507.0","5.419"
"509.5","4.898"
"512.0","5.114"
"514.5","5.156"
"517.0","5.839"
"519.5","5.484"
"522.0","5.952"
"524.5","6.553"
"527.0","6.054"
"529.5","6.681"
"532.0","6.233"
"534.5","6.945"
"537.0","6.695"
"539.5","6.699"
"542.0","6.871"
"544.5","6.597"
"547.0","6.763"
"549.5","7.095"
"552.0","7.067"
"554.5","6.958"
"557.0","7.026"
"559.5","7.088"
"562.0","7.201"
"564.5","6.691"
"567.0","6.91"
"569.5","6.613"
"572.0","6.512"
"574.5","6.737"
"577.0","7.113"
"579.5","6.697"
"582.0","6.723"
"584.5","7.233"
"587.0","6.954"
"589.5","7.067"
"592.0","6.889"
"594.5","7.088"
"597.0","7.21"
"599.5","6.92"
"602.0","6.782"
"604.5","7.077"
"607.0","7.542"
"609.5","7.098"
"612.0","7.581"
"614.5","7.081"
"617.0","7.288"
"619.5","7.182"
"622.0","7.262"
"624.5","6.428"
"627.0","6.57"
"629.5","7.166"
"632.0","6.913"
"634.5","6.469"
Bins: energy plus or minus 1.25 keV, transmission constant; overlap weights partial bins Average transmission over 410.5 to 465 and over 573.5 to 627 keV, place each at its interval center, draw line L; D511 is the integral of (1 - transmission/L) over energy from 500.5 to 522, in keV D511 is 5.08 keV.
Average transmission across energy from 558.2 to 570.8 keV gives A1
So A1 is 6.9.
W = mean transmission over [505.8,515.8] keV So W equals 5.15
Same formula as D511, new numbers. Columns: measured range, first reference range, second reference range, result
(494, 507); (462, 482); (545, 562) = 1.6 keV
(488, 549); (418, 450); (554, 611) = 7.1 keV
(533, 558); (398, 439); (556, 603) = 0.6 keV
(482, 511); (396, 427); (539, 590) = 2.9 keV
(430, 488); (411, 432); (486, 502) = -1.2 keV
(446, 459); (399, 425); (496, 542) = -0.6 keV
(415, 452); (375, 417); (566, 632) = 0.4 keV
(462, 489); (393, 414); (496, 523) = -4.3 keV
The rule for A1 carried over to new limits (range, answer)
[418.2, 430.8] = 7.43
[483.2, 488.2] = 6.97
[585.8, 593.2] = 6.97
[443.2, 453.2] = 7.32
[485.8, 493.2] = 6.98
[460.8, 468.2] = 7.4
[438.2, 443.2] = 7.09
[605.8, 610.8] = 7.32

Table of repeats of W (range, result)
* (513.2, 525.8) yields 5.8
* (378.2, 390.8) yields 7.64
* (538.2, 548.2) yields 6.73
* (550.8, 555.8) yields 7.01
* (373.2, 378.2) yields 7.53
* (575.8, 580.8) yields 6.9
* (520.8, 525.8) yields 6.25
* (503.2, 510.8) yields 5.38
